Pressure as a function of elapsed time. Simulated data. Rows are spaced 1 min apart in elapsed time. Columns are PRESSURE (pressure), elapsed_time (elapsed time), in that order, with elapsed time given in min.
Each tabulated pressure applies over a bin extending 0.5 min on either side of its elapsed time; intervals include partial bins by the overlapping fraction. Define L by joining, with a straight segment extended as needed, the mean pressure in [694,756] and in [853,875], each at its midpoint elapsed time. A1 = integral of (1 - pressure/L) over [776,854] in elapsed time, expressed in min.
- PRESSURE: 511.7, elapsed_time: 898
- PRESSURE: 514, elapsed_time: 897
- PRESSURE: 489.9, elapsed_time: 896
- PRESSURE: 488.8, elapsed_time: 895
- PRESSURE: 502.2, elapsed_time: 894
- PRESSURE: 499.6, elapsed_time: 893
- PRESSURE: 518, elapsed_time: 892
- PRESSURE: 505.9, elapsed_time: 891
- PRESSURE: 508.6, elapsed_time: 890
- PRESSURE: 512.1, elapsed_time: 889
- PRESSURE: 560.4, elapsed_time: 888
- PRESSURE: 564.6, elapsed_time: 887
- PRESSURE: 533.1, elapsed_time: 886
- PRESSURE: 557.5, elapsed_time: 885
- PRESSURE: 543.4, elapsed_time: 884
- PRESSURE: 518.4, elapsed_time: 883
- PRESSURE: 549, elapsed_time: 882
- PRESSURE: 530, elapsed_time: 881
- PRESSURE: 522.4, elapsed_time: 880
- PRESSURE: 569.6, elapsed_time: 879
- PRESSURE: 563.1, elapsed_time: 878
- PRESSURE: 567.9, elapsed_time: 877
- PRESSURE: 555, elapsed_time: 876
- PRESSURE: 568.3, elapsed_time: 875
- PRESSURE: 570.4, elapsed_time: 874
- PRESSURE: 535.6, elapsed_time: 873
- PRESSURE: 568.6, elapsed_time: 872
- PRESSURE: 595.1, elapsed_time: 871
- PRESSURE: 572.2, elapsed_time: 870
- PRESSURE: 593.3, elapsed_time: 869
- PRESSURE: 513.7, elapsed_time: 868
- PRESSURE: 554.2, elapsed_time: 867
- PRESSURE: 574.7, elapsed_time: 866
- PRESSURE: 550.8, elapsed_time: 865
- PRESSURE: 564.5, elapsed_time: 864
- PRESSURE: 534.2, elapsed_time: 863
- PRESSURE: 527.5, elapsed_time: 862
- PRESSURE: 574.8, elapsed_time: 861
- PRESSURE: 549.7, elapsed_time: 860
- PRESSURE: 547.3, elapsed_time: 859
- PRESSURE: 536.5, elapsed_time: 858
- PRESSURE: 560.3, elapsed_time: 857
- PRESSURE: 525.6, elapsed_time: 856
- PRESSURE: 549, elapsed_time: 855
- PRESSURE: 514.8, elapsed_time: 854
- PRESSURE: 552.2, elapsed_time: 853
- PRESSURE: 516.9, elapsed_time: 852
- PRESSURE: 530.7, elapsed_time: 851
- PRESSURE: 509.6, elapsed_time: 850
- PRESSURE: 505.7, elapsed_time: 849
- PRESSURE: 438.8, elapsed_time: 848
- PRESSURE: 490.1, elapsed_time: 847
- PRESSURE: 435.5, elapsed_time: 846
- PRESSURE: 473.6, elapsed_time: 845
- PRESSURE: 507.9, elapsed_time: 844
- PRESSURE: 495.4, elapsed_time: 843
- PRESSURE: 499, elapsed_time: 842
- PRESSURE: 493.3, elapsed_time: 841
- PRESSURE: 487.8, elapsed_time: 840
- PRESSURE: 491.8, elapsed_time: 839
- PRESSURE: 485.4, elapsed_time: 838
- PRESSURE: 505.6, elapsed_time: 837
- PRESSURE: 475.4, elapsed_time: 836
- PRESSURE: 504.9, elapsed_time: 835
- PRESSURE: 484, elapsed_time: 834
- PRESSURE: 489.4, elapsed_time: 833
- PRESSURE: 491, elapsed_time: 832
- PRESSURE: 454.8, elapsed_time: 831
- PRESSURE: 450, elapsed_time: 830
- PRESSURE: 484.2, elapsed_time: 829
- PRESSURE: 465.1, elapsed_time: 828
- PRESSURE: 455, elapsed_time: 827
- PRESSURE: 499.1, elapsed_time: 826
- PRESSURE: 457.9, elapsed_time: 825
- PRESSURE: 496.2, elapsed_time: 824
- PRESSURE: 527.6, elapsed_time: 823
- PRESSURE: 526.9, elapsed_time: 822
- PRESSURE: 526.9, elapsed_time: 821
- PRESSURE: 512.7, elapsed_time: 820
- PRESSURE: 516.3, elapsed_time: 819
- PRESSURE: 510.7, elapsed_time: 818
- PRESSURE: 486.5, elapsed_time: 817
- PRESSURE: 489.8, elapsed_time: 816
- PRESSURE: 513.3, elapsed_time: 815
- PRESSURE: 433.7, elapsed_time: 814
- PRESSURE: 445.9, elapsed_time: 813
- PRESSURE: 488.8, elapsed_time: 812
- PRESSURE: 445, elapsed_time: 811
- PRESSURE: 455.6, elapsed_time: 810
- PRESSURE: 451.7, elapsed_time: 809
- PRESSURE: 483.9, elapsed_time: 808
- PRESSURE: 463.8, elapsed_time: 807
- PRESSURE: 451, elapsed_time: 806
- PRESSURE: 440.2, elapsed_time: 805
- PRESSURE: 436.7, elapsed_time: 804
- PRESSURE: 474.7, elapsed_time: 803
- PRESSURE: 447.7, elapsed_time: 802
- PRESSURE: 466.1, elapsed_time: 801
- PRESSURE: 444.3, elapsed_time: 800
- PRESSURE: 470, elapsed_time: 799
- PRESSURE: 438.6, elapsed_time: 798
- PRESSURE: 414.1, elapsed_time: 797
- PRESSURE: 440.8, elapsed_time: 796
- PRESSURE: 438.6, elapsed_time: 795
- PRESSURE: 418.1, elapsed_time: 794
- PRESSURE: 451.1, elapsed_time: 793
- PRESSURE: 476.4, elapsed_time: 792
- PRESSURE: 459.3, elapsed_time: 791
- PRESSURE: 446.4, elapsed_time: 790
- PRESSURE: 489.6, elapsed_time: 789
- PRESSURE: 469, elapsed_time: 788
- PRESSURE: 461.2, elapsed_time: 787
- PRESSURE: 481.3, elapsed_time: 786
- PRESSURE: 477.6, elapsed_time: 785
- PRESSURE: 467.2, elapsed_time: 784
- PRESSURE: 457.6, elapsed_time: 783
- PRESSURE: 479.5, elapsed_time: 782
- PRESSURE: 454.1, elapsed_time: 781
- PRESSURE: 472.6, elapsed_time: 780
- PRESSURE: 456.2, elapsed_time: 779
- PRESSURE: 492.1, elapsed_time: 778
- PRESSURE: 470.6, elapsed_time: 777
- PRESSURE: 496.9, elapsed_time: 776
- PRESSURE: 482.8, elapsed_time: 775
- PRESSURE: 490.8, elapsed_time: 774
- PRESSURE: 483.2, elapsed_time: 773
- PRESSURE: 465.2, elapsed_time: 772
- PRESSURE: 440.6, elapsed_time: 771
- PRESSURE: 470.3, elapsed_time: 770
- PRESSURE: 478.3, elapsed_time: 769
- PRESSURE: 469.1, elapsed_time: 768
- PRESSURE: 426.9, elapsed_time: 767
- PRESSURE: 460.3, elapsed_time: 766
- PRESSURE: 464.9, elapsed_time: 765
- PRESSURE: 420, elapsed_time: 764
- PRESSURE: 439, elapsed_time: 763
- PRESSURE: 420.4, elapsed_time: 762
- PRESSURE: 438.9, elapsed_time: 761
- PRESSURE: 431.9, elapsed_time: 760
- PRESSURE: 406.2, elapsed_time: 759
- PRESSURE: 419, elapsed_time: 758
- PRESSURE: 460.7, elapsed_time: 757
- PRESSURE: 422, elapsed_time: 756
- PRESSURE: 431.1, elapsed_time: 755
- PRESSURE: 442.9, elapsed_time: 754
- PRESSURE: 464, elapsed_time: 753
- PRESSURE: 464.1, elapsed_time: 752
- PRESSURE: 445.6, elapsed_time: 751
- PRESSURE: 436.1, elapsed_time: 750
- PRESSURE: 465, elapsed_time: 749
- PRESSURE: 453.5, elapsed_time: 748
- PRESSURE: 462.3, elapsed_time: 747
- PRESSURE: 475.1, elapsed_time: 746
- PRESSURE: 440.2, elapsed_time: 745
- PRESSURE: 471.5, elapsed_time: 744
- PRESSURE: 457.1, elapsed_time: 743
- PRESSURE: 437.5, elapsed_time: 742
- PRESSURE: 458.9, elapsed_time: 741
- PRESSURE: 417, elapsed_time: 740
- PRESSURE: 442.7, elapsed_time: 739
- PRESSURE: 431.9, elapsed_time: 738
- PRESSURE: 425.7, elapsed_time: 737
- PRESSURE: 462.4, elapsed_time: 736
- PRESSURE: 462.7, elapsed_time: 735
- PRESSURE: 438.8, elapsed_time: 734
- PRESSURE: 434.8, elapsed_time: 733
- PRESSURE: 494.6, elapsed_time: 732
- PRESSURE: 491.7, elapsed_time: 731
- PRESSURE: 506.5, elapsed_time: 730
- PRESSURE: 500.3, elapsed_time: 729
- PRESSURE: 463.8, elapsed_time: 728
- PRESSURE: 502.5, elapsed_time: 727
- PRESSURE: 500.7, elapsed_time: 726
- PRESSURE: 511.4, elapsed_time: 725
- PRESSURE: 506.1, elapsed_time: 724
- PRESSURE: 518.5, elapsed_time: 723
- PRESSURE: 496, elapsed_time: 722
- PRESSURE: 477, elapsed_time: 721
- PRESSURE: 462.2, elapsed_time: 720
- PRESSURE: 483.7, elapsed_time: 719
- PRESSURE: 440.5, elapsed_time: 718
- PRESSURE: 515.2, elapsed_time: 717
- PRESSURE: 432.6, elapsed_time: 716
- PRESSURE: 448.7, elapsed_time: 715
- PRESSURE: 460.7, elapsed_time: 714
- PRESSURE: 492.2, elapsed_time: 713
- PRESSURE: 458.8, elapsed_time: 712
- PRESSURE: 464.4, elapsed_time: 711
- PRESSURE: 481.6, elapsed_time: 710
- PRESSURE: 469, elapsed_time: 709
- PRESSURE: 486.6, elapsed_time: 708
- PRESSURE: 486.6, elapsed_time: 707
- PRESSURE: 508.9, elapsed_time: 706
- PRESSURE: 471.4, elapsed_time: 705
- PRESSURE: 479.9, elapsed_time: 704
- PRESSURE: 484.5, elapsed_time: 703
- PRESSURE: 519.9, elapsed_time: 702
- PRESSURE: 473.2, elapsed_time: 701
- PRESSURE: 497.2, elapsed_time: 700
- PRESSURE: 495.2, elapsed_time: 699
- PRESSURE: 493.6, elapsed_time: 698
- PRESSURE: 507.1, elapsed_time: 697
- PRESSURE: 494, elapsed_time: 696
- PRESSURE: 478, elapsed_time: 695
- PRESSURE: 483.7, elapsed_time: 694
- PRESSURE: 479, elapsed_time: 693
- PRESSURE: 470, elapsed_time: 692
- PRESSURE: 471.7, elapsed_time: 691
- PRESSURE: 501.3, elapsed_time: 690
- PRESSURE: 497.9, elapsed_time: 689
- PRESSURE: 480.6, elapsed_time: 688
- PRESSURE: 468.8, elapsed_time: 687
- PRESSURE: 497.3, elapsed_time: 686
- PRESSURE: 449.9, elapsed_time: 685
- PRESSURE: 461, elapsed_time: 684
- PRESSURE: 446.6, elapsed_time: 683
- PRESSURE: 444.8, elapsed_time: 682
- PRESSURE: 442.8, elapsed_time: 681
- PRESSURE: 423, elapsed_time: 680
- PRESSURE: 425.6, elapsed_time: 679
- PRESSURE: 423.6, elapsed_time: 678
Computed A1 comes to 7.2 min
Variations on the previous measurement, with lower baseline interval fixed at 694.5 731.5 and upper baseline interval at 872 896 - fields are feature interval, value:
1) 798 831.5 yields 2.69 min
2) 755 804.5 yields 4.87 min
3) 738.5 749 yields 0.90 min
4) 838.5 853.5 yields 0.85 min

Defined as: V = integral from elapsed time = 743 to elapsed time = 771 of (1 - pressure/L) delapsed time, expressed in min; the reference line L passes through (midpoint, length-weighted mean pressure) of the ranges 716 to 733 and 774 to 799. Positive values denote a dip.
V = 1.6 min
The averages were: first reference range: 488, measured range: 447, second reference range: 463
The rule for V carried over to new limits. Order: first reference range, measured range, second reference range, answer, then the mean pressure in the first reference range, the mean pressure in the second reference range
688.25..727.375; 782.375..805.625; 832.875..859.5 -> 1.9 min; 485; 504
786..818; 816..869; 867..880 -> 0.9 min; 459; 562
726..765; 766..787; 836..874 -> 0.1 min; 452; 526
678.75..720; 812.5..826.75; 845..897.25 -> 0.6 min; 475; 535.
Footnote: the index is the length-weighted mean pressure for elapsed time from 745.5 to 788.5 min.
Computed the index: 457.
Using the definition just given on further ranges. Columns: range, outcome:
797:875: 501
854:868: 547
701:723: 478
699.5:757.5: 469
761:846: 471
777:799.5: 460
